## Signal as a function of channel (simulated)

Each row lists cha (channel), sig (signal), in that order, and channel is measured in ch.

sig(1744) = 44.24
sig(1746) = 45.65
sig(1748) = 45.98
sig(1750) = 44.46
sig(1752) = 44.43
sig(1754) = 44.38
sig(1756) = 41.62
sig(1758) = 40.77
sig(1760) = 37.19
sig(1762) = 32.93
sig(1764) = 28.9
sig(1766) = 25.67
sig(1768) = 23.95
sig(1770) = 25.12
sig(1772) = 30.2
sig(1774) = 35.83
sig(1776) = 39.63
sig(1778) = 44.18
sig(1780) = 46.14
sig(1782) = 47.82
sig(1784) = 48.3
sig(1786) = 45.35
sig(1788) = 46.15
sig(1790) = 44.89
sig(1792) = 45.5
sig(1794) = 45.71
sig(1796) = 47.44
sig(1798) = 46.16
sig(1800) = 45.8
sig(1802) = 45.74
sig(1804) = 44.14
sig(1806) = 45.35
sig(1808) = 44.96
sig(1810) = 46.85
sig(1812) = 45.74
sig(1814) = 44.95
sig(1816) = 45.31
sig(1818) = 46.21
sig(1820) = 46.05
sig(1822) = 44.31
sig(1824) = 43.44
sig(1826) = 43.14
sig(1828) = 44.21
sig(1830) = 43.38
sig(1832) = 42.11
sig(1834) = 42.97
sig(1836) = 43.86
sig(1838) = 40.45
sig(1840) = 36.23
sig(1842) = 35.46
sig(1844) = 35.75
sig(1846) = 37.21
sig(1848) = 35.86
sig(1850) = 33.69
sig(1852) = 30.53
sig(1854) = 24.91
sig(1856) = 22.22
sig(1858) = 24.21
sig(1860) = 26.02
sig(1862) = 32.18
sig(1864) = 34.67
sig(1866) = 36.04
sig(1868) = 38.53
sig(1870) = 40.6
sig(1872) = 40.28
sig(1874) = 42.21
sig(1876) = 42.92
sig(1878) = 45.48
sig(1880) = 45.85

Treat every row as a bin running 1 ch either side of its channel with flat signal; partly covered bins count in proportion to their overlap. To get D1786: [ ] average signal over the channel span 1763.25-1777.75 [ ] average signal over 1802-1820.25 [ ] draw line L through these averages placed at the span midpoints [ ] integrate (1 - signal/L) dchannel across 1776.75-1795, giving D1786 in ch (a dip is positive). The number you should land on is -4.92 ch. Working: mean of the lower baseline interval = 30.7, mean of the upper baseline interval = 45.5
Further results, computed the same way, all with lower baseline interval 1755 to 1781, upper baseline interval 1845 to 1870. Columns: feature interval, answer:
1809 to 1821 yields -4.59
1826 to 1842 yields -4.45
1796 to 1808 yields -4.27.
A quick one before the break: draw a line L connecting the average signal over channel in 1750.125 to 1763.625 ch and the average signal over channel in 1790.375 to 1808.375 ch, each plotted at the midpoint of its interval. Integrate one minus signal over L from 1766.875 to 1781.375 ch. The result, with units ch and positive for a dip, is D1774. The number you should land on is 2.4 ch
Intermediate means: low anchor 40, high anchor 45.6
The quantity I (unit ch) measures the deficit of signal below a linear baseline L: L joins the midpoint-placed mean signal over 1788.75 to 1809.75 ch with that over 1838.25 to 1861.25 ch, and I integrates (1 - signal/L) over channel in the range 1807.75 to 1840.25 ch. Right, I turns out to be -4.5 ch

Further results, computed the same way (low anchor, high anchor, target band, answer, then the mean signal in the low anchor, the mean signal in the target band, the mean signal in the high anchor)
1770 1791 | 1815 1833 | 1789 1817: -1.6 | 42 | 45.6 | 44.2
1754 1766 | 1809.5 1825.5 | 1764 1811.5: -1.0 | 36.1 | 41.5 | 45.2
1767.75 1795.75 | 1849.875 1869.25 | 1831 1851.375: -3.3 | 41.3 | 38.2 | 30.3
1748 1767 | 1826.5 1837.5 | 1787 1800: -1.7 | 38.2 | 46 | 43.2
